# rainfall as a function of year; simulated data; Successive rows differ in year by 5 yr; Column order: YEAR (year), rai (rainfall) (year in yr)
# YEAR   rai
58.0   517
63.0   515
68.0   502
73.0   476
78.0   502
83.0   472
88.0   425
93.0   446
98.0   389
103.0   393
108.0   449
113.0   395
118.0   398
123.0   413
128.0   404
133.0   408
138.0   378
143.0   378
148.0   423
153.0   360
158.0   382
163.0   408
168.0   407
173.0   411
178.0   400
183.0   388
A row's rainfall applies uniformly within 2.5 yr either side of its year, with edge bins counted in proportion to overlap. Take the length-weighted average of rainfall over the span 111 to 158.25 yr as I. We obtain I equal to 394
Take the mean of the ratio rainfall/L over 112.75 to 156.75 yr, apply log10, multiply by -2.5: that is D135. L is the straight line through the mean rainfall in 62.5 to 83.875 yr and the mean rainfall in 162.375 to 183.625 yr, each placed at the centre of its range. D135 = 0.11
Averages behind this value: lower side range 493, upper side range 404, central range 395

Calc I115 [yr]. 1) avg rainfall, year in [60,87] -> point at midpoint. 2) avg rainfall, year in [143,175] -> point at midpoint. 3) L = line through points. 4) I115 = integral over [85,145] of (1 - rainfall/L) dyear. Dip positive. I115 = 5.1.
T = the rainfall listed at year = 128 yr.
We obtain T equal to 404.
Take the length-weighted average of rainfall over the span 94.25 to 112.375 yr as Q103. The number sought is 411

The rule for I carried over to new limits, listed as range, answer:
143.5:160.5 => 387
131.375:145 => 387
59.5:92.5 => 481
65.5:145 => 427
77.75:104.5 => 434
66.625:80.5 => 493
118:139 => 402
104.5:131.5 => 411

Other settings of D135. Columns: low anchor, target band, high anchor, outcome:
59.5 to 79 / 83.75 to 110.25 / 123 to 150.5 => 0.09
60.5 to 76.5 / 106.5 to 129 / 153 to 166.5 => 0.07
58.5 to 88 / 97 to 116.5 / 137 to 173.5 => 0.11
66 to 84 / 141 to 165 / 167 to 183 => 0.09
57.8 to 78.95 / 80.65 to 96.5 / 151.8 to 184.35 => 0.08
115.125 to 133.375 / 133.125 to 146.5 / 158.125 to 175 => 0.05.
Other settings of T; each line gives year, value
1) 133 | 408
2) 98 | 389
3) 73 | 476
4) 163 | 408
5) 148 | 423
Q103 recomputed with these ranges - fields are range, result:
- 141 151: 400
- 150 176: 394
